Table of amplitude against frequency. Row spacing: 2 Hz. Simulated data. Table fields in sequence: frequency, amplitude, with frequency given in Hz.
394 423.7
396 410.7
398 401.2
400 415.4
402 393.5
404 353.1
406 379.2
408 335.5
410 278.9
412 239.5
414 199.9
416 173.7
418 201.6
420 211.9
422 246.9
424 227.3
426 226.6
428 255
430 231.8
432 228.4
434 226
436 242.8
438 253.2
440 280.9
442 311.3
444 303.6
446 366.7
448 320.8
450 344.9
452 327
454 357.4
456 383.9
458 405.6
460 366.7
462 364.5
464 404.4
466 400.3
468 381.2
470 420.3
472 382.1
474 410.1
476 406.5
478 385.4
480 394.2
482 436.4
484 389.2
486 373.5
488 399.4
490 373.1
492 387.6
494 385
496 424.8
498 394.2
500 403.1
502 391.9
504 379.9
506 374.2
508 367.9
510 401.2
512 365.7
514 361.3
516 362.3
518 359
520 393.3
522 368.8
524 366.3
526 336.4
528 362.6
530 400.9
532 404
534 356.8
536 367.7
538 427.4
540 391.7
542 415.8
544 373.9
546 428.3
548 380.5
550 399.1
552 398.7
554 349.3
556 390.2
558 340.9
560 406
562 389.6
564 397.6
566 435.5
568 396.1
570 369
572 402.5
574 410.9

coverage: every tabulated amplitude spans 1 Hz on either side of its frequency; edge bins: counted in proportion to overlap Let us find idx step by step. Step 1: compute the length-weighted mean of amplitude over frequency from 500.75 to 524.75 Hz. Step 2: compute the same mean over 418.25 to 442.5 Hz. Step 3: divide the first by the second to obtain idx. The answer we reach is 1.55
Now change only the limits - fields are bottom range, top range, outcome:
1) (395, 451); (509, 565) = 1.33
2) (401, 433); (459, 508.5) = 1.50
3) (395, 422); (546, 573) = 1.28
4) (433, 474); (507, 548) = 1.11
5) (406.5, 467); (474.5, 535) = 1.32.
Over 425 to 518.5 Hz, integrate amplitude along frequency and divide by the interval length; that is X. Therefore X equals 356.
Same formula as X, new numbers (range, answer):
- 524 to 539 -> 379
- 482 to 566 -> 385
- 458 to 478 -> 393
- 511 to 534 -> 370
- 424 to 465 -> 308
